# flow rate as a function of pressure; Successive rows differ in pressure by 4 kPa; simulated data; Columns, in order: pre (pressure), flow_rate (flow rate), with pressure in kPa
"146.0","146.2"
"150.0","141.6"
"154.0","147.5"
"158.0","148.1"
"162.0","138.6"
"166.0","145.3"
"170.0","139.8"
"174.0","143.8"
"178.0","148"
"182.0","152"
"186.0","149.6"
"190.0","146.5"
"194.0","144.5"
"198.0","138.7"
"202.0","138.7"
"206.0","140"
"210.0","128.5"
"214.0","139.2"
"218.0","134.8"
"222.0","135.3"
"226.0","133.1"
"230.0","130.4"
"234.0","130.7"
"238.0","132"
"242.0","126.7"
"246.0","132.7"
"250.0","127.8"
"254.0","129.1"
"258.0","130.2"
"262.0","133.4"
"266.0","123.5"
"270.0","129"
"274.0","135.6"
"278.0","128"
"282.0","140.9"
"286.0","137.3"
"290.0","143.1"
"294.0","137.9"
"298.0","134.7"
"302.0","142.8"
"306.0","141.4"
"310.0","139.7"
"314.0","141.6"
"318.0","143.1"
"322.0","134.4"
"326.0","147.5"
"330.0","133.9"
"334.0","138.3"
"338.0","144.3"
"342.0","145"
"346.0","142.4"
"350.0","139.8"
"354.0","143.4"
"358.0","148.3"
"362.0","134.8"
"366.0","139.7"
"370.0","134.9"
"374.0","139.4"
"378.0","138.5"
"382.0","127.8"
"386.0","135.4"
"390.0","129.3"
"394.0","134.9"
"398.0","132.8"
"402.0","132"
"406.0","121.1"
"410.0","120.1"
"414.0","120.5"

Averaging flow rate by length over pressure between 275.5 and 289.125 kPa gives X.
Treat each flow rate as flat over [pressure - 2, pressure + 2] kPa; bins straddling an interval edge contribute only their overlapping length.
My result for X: 136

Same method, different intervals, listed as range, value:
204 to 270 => 132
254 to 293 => 133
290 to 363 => 141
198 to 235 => 135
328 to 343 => 140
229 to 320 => 134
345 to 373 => 140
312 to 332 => 140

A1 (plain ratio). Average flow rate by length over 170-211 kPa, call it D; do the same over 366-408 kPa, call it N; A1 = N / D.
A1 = 0.9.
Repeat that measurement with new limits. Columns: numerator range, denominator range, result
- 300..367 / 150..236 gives 1.00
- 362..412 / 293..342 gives 0.94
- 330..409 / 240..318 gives 1.01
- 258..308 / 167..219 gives 0.95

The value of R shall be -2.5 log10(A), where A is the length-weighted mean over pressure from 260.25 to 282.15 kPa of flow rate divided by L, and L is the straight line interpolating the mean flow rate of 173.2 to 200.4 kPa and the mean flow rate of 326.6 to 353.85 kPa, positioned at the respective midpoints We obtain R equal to 0.10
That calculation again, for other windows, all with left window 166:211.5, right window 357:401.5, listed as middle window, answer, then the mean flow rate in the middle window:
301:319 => -0.03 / 142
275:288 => 0.03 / 135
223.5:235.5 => 0.08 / 132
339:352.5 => -0.04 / 143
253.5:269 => 0.09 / 129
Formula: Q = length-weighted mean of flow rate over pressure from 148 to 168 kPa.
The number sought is 144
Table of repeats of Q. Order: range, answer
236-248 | 130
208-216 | 134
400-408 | 127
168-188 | 147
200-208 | 139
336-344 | 145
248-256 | 128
